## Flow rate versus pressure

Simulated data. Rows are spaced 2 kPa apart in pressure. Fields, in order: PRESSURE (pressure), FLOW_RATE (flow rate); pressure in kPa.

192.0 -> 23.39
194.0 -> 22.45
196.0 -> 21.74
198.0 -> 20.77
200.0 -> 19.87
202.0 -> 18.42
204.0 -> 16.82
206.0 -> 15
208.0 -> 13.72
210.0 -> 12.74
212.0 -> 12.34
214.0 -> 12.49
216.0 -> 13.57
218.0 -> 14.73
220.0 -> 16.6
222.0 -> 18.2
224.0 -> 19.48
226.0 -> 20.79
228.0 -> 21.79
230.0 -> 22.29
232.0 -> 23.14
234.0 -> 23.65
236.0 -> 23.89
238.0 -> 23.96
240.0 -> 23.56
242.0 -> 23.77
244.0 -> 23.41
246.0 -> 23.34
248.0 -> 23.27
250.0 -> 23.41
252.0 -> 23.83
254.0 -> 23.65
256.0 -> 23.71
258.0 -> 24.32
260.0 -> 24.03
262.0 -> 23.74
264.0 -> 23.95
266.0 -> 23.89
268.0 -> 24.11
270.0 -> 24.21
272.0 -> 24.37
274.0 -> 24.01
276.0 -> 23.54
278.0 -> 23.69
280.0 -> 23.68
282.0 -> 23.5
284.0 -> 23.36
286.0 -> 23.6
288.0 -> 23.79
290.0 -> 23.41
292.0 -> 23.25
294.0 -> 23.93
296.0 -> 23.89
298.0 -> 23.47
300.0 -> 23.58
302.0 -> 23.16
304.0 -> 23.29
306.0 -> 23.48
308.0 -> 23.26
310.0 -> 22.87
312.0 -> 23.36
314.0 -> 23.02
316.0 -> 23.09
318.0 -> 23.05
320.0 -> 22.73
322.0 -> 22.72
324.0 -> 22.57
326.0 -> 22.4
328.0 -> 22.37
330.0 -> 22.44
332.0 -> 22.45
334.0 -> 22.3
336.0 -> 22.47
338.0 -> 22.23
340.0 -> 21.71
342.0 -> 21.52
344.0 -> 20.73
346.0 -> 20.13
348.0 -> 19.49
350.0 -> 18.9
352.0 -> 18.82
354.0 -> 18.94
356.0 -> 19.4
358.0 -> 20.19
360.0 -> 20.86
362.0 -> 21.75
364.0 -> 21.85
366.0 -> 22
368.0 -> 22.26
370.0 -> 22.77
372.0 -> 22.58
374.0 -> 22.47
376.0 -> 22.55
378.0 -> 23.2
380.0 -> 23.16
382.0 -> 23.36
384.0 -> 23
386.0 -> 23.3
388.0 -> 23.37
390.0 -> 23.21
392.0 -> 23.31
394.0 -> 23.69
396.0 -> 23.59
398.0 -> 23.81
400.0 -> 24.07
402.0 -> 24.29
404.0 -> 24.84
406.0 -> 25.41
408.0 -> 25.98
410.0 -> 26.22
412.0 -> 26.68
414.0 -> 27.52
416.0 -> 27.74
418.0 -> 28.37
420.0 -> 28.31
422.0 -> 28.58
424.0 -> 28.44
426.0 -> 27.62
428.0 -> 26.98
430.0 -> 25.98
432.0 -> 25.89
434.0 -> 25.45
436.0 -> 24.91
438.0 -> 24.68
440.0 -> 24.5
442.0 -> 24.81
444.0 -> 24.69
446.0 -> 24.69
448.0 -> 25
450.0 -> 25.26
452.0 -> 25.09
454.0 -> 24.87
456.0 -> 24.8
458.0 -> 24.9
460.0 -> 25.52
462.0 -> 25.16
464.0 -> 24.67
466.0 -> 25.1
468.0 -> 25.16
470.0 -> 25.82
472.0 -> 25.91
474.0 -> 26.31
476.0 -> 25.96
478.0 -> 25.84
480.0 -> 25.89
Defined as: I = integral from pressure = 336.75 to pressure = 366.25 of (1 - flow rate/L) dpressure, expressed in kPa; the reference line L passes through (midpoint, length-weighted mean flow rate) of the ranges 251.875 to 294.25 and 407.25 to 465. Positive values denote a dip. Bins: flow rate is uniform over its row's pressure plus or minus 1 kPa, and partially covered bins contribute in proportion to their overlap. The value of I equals 5.1 kPa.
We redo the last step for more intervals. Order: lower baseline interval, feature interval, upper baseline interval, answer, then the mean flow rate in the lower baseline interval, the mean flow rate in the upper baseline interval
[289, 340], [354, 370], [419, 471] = 1.9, 23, 25.6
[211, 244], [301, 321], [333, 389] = -2.1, 19.8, 21.6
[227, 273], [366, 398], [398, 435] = 3.5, 23.6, 26.5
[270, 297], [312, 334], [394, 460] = 1.4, 23.7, 25.7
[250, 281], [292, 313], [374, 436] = 0.7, 23.9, 25.2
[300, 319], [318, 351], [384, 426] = 2.8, 23.2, 25.5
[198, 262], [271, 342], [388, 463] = -2.8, 20.2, 25.5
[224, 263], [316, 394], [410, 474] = 8.8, 23.2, 25.9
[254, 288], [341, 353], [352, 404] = 1.5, 23.8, 22.5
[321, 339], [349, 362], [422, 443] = 2.0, 22.4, 26.1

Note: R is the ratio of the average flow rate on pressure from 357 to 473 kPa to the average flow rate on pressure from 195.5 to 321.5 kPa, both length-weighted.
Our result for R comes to 1.1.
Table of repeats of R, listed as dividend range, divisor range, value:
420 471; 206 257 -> 1.27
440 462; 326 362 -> 1.19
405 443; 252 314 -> 1.12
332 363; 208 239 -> 1.12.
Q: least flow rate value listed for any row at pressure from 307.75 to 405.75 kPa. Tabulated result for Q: 18.82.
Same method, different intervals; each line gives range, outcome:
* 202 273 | 12.34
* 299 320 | 22.73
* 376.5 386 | 23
